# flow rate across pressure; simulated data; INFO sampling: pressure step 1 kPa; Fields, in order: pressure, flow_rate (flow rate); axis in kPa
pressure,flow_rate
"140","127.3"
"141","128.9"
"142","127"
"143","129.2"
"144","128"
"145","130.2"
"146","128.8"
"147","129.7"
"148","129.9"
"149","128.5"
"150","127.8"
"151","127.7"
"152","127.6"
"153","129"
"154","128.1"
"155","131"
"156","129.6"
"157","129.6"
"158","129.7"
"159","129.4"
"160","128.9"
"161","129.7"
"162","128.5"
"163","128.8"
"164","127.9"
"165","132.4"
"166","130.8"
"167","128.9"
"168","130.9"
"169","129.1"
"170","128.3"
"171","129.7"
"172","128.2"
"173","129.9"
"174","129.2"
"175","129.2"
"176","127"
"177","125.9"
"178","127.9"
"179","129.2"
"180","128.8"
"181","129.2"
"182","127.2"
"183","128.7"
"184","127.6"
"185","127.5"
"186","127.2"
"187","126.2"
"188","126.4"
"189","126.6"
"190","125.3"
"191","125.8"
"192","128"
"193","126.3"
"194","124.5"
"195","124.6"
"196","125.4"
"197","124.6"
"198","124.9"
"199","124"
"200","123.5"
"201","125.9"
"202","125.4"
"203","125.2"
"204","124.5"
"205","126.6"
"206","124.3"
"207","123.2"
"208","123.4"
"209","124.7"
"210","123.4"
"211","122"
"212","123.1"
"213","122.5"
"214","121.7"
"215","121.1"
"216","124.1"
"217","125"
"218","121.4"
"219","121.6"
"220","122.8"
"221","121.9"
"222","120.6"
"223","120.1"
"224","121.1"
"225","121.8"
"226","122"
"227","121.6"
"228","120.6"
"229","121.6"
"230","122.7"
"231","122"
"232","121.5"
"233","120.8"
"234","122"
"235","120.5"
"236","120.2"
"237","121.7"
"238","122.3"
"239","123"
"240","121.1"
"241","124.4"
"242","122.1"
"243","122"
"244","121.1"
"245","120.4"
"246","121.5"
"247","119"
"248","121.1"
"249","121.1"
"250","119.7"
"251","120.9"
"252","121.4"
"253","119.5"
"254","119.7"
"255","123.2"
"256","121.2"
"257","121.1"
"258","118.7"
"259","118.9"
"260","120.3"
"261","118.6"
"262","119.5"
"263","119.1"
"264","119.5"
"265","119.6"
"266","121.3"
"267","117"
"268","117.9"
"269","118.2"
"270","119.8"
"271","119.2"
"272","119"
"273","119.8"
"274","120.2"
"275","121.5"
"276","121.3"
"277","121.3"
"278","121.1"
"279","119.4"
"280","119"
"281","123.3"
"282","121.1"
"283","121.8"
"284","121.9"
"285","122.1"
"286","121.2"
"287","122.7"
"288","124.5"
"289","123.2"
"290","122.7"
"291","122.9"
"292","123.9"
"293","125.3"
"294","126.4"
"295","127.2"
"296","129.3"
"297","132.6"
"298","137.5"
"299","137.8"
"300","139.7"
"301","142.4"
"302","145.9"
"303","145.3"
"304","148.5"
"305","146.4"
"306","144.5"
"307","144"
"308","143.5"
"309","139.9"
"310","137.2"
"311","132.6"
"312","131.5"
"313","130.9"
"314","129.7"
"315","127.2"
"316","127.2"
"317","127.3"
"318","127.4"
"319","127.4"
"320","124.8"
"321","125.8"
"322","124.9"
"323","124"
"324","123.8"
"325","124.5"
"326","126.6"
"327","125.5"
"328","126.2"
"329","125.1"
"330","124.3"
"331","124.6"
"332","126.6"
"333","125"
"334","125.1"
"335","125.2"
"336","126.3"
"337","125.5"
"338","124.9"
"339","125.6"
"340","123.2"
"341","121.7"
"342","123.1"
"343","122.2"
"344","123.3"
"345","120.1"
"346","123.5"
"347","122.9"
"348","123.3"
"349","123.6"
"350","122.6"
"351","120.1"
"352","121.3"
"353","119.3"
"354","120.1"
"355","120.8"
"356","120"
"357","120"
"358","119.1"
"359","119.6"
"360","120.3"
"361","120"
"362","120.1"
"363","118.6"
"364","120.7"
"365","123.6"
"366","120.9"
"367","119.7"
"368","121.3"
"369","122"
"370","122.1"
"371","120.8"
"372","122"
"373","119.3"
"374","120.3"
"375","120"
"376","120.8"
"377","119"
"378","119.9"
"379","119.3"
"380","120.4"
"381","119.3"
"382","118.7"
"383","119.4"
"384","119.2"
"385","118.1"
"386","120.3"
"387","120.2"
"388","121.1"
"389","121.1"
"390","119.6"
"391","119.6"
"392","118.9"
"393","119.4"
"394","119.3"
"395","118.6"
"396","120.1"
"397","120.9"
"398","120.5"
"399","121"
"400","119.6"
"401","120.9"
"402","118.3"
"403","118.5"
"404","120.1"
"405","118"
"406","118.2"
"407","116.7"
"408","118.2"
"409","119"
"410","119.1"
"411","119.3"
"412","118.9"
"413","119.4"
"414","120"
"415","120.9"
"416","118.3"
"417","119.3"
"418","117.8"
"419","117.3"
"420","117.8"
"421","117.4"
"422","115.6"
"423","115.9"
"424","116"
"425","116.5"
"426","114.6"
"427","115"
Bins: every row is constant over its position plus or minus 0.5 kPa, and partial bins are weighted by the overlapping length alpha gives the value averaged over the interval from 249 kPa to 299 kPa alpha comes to 122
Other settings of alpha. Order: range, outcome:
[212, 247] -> 122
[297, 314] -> 140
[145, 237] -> 126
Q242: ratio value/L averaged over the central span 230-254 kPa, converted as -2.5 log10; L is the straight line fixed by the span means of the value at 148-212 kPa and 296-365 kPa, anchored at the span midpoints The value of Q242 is 0.05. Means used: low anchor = 127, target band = 121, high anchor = 128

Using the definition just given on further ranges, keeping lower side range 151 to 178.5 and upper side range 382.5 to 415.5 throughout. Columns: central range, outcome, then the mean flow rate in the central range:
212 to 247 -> 0.04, 122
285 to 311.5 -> -0.09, 134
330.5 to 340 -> -0.03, 125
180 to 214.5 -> 0.02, 125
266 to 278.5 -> 0.04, 120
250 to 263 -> 0.05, 120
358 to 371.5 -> 0.00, 121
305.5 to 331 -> -0.06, 130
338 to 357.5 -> 0.00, 122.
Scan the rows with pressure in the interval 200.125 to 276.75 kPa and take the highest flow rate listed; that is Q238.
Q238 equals 126.6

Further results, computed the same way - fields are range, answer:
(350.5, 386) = 123.6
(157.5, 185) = 132.4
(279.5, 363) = 148.5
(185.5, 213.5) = 128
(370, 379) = 122.1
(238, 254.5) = 124.4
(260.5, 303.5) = 145.9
